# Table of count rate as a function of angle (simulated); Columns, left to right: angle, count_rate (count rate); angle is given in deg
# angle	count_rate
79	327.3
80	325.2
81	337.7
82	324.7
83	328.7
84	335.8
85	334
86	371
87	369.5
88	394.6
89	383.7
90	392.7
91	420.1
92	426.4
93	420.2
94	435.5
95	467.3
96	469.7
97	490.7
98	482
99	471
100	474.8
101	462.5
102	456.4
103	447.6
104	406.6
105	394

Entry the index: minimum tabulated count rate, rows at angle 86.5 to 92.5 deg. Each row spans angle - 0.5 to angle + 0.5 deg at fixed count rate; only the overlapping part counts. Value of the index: 369.5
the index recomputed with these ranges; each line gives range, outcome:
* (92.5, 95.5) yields 420.2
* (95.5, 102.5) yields 456.4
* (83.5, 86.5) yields 334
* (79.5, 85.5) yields 324.7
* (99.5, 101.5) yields 462.5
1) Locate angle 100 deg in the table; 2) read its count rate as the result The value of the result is 474.8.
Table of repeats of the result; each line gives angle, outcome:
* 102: 456.4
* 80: 325.2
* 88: 394.6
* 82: 324.7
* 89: 383.7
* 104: 406.6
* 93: 420.2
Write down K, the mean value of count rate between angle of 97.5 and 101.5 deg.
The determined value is 473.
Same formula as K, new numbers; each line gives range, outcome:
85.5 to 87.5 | 370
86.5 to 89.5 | 383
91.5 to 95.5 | 437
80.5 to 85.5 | 332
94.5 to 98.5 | 477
